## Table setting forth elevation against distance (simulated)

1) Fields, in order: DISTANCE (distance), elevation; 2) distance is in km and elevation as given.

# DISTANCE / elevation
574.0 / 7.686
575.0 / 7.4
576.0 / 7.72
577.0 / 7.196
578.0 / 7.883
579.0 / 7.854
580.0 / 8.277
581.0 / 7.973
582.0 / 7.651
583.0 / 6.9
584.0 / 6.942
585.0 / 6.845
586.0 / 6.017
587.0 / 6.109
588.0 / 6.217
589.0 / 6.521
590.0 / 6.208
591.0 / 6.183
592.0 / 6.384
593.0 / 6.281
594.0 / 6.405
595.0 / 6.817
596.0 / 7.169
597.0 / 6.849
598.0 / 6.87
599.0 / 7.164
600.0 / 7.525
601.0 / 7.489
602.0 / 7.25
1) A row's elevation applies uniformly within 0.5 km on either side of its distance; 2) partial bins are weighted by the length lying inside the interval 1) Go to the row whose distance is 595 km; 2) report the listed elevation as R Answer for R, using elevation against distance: 6.817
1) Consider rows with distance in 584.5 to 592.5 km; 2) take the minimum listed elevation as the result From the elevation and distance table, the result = 6.017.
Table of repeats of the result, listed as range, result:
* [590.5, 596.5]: 6.183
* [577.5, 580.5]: 7.854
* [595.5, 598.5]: 6.849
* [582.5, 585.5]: 6.845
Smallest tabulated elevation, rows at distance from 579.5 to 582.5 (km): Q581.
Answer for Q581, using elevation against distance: 7.651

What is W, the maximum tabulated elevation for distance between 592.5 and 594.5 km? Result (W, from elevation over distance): 6.405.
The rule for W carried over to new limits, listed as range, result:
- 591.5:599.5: 7.169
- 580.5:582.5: 7.973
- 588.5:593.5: 6.521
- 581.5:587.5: 7.651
